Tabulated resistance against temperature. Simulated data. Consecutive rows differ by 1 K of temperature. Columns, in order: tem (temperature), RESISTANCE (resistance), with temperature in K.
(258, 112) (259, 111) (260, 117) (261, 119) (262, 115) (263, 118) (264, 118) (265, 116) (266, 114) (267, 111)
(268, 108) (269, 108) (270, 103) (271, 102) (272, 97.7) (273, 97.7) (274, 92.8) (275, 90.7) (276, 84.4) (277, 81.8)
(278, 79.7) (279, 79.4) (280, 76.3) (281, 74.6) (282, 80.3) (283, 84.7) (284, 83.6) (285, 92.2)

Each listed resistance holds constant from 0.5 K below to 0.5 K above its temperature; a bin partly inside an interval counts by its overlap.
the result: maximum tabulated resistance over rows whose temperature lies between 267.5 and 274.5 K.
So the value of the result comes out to 108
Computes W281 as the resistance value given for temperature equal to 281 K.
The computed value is 74.6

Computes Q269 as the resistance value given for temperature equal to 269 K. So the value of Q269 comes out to 108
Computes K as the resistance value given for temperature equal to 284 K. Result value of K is 83.6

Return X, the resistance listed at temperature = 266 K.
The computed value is 114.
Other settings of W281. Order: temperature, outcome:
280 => 76.3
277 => 81.8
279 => 79.4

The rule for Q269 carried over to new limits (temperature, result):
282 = 80.3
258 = 112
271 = 102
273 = 97.7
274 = 92.8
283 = 84.7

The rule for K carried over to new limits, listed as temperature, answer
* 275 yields 90.7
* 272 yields 97.7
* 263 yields 118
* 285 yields 92.2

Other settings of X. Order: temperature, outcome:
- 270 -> 103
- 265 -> 116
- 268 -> 108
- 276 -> 84.4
